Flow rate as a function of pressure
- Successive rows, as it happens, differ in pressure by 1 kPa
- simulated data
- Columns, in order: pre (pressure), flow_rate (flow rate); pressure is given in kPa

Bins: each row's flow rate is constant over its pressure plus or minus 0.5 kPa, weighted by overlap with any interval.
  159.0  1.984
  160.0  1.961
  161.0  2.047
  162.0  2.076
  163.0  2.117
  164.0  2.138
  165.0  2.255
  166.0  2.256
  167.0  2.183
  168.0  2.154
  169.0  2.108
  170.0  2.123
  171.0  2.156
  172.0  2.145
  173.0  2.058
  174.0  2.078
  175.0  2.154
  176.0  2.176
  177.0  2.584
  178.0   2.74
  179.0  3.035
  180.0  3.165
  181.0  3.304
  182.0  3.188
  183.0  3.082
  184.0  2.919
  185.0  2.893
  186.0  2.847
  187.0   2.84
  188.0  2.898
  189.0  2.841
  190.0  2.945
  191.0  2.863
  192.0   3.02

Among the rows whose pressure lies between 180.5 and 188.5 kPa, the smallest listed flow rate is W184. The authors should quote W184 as 2.84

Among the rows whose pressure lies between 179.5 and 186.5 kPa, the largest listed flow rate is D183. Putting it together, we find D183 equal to 3.304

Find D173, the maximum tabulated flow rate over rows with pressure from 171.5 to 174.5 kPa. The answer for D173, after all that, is 2.145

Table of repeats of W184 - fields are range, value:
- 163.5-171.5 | 2.108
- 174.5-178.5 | 2.154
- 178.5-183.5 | 3.035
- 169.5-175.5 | 2.058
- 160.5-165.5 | 2.047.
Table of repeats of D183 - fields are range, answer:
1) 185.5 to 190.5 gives 2.945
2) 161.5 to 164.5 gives 2.138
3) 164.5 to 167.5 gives 2.256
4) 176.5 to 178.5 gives 2.74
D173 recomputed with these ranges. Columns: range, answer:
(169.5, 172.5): 2.156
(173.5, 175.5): 2.154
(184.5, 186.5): 2.893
